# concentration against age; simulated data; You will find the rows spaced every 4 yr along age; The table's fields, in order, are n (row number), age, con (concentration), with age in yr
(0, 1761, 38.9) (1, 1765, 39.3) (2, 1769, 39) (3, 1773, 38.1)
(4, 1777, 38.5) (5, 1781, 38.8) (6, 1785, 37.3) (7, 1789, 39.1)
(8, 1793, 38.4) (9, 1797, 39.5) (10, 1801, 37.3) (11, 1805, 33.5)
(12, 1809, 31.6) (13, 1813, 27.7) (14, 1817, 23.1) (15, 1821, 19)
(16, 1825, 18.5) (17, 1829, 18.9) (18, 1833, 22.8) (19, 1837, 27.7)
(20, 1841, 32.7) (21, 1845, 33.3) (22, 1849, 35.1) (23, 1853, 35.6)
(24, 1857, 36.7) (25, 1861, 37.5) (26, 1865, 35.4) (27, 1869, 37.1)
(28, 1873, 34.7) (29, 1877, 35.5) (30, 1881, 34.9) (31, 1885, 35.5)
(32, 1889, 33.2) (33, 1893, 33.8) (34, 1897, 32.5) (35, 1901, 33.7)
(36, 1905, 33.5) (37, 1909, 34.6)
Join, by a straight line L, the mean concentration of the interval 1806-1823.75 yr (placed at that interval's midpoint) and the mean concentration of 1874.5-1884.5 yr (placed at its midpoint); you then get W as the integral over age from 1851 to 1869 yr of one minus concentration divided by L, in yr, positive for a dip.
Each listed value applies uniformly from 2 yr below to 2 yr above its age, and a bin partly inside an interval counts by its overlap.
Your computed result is -2.28 yr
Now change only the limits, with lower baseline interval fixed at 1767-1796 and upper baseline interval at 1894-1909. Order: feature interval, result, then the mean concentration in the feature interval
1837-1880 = 0.3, 35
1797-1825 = 6.4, 28.7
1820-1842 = 8.1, 23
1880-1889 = -0.2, 34.8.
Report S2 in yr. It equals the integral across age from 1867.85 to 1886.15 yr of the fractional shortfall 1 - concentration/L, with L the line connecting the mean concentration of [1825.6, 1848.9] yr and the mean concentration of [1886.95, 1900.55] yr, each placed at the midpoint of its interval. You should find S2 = -2.3 yr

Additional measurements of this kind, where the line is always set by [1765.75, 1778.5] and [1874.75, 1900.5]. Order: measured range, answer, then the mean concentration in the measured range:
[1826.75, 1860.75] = 4.9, 30.6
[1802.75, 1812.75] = 1.5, 31.8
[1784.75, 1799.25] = -0.3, 38.7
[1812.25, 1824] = 4.6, 22.4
